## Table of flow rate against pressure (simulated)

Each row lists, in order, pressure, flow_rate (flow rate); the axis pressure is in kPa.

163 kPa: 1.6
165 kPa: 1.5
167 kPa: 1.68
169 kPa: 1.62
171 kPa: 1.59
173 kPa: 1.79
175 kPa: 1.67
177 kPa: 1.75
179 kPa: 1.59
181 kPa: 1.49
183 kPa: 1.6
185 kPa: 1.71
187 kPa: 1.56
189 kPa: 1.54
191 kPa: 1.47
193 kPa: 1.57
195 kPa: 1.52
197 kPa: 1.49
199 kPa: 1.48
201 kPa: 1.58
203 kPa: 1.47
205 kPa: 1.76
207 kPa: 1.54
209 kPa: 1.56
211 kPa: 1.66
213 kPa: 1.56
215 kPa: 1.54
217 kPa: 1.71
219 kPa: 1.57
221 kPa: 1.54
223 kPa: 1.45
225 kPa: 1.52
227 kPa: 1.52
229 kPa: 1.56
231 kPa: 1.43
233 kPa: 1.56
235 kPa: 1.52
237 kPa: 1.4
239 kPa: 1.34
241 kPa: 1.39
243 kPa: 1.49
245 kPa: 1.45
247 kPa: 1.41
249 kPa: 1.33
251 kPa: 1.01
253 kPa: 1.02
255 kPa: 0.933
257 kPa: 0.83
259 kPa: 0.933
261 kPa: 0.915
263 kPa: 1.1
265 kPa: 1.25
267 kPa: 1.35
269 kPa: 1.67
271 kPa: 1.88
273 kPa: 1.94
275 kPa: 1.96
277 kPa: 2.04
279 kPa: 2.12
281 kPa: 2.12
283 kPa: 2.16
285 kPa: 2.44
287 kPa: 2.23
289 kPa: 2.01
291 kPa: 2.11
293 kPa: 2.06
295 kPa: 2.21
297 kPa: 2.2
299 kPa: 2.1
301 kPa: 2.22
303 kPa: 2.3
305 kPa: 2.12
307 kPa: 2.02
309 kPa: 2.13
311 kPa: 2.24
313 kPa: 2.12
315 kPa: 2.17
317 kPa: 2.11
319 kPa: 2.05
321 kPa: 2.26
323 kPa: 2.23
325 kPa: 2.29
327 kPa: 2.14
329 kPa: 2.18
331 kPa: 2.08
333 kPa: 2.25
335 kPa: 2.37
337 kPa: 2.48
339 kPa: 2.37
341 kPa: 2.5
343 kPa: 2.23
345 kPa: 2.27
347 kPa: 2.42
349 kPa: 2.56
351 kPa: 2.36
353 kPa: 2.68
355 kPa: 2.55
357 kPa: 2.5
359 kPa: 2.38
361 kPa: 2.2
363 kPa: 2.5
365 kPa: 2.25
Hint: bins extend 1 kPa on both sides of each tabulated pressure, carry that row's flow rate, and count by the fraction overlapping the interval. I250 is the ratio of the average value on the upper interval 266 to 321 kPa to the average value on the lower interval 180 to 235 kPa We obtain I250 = 1.3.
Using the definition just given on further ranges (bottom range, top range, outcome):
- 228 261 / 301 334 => 1.70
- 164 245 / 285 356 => 1.45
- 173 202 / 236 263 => 0.75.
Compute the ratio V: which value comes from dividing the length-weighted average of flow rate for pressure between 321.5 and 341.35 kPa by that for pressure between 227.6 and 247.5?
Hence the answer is 1.57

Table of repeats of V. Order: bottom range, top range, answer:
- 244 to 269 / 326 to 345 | 1.99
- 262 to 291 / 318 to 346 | 1.20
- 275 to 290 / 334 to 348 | 1.11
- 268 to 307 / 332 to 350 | 1.14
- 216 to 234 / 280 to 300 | 1.41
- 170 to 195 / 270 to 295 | 1.30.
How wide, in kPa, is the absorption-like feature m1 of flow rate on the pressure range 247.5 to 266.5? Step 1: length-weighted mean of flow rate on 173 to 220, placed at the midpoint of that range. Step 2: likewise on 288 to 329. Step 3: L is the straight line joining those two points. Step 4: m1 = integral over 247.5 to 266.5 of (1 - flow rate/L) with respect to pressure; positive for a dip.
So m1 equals 8.4 kPa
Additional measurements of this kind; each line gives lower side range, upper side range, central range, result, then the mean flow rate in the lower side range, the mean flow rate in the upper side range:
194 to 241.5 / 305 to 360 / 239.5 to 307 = 7.4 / 1.53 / 2.29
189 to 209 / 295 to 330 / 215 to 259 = 9.3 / 1.54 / 2.17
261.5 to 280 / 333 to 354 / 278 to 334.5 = -4.0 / 1.68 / 2.42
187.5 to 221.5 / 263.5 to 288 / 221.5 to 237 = 1.7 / 1.56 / 1.91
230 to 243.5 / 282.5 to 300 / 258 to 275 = 4.1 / 1.45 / 2.17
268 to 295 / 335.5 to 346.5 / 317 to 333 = 0.8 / 2.06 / 2.37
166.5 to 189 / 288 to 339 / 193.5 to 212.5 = 1.9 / 1.64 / 2.18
